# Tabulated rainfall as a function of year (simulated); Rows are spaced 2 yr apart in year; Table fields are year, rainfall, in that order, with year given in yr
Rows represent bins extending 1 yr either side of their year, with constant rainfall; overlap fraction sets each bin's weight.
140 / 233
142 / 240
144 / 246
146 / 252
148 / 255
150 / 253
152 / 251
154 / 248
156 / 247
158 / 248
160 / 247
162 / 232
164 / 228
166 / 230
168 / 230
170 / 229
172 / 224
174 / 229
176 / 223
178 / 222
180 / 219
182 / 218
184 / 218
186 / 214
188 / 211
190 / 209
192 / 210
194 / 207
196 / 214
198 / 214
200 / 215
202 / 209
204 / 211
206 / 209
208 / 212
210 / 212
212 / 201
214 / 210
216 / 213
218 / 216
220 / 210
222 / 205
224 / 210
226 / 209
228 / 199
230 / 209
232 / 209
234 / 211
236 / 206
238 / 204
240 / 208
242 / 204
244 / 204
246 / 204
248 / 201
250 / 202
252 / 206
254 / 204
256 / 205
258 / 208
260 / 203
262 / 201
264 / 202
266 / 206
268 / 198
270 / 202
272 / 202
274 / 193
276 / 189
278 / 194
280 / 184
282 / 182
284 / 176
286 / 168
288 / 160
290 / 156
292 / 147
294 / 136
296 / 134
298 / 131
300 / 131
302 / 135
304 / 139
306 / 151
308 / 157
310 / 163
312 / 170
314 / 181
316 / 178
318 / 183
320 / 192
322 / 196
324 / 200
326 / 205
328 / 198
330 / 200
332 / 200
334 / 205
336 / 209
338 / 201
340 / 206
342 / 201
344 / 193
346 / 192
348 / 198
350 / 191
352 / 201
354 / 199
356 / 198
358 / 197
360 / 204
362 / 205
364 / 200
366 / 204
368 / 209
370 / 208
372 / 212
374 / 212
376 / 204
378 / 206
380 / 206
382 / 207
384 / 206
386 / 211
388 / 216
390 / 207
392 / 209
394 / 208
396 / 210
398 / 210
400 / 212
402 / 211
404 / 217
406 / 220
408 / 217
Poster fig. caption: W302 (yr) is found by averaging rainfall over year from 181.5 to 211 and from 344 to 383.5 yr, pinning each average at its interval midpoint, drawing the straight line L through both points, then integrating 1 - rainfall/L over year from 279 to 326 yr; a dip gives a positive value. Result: 9.60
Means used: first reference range 212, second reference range 203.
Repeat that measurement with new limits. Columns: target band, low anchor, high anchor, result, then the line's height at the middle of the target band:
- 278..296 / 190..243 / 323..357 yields 3.5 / 204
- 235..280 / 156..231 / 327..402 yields 2.3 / 212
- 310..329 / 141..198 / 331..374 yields 1.7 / 207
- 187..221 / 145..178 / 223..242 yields 1.4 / 220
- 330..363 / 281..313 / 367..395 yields -2.6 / 185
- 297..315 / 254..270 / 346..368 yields 4.5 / 202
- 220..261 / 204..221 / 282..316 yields -3.0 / 192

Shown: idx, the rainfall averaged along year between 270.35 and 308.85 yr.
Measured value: 162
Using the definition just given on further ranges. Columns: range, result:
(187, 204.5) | 211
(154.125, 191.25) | 227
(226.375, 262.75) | 205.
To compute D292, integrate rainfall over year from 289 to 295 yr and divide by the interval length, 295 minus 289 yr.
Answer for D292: 146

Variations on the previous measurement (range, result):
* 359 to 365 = 203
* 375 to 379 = 205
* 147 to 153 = 253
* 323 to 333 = 201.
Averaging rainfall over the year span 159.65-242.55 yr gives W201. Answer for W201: 215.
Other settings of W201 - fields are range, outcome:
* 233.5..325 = 183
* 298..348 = 182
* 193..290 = 202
